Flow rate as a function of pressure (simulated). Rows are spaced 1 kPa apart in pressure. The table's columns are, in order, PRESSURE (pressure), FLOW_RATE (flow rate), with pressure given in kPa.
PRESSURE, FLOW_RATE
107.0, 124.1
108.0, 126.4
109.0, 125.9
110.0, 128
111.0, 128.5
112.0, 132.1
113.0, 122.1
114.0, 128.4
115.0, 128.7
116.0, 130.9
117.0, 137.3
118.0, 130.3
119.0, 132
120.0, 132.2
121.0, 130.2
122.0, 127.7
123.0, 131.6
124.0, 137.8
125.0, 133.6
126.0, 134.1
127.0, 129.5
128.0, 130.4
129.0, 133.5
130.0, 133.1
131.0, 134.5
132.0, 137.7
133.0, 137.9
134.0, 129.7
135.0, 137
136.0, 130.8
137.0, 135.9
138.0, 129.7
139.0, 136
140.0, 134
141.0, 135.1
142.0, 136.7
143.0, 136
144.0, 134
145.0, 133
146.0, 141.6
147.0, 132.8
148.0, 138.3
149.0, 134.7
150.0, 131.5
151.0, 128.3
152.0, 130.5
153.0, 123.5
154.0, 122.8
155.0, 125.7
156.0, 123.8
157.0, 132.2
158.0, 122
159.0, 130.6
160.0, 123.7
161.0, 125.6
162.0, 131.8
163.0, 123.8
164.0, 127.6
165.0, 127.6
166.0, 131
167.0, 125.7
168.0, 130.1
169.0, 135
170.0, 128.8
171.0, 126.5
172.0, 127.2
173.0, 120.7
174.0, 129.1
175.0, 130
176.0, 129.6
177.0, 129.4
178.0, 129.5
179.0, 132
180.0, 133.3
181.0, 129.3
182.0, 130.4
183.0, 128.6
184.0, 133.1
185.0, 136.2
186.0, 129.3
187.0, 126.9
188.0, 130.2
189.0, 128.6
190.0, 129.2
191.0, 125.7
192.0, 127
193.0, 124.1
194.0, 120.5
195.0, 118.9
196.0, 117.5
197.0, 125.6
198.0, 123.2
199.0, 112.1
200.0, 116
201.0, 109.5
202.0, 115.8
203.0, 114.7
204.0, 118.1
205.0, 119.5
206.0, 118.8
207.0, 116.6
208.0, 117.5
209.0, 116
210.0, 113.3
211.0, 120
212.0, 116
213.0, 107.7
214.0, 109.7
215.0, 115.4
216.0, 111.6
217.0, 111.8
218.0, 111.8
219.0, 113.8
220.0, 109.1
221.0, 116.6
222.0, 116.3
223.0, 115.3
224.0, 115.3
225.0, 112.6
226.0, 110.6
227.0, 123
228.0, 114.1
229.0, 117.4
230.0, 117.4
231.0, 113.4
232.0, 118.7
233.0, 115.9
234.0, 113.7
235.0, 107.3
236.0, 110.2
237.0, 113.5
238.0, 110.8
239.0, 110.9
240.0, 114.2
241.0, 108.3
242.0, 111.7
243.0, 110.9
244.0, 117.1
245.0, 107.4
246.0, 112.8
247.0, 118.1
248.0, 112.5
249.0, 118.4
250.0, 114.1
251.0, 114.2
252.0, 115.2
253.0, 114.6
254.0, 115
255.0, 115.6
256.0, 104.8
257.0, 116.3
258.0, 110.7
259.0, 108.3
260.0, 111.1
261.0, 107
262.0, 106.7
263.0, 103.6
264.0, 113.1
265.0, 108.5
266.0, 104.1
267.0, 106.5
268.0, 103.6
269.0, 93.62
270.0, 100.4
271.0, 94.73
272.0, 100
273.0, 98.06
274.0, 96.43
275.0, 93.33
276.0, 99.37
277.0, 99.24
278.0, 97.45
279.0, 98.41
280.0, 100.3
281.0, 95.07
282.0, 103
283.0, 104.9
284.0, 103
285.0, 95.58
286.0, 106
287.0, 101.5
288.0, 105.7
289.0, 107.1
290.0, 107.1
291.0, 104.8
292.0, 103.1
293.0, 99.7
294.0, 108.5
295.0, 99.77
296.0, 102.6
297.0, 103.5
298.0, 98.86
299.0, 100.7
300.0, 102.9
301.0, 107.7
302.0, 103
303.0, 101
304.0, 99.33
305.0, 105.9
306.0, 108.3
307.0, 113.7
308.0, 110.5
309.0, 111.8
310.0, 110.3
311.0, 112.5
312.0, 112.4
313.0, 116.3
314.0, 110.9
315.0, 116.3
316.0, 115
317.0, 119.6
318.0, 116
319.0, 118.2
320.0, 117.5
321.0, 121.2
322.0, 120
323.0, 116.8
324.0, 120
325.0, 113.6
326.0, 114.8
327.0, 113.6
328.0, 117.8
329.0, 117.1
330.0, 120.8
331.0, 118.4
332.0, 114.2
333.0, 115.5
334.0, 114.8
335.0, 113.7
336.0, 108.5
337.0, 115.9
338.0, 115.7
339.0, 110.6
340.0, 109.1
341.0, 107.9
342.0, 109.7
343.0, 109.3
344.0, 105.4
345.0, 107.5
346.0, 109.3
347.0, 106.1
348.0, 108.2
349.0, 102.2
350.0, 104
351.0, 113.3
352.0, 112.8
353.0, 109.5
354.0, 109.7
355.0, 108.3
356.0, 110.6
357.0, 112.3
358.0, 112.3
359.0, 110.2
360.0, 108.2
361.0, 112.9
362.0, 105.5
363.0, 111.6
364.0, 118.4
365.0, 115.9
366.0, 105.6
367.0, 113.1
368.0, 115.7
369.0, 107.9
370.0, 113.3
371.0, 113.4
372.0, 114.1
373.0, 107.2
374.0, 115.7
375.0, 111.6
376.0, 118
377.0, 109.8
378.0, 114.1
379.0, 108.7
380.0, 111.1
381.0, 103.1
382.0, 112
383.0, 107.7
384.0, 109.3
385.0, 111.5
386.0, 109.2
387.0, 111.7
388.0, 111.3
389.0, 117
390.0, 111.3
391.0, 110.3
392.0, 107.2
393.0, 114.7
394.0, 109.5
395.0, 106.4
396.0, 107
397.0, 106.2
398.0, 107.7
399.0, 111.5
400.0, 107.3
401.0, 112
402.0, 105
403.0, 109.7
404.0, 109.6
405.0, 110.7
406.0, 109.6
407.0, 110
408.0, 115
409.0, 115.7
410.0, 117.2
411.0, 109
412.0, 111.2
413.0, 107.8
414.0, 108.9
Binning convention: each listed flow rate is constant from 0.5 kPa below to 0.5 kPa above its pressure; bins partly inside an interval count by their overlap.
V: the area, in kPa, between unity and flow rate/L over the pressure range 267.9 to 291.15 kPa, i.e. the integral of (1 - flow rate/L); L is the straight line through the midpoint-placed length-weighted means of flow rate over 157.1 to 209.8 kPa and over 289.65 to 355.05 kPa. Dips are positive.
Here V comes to 3.0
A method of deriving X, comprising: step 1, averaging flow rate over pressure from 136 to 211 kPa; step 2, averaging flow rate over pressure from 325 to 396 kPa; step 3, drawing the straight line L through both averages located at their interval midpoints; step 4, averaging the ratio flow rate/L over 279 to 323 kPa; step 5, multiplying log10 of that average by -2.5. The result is 0.09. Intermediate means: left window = 127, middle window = 107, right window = 111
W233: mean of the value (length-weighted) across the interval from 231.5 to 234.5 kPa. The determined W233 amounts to 116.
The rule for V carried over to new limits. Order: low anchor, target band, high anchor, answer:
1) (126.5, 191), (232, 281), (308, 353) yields 5.2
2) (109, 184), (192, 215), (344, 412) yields 1.6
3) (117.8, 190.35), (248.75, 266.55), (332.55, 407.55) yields 1.5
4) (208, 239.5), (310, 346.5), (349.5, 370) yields -0.9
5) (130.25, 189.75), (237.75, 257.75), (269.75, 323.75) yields 0.3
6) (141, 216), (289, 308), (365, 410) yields 2.1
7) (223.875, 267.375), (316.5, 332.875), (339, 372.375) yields -1.0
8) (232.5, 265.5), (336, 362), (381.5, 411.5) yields 0.3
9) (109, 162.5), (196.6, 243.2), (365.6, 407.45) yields 3.7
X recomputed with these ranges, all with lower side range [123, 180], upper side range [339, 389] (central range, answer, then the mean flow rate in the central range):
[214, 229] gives 0.092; 114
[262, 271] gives 0.156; 104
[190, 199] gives 0.037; 123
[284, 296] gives 0.139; 103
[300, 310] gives 0.091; 107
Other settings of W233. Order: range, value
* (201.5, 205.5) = 117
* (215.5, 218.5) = 112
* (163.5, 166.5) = 129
